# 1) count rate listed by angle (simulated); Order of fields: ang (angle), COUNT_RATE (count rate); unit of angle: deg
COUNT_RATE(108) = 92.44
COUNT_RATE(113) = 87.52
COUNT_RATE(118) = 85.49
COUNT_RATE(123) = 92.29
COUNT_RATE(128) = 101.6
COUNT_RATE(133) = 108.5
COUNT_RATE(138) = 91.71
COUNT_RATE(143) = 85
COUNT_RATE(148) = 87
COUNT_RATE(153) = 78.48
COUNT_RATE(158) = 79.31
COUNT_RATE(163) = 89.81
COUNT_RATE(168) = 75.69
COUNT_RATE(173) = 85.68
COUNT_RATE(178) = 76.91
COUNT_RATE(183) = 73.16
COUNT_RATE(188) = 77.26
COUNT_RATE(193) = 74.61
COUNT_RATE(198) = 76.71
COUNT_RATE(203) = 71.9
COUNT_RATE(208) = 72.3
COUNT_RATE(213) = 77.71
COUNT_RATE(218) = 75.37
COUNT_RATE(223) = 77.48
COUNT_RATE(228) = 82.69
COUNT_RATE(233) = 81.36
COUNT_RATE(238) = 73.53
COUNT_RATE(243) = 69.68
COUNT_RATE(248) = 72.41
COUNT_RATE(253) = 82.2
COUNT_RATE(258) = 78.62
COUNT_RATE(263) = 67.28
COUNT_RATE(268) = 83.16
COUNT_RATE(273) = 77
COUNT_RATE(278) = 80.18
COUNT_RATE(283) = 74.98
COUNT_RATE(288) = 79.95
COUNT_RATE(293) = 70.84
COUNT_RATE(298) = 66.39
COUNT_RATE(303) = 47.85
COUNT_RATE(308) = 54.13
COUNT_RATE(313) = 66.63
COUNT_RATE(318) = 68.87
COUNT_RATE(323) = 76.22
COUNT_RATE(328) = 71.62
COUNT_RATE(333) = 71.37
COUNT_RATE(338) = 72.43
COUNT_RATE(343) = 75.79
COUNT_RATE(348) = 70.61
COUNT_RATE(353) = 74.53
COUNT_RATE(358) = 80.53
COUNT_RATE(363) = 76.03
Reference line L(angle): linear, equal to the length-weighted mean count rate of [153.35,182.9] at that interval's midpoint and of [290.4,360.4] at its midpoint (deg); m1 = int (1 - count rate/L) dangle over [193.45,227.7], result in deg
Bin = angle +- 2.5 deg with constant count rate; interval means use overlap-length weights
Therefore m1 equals 0.8 deg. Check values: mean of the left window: 80.6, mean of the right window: 69.1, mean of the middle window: 75.7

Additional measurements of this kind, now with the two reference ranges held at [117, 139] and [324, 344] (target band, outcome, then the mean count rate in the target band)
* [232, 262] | 2.67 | 75.6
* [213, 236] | 1.80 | 78.9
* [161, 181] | 2.24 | 81.6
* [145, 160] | 1.96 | 81.8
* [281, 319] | 5.39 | 66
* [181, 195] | 2.31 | 75.1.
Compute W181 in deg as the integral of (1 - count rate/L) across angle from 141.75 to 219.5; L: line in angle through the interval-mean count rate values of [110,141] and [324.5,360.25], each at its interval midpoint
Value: 9.3 deg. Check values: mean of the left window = 94.3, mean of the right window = 73.9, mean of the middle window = 78.5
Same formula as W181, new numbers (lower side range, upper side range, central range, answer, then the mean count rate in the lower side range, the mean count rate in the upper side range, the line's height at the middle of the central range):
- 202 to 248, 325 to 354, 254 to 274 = -0.6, 75.7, 72.7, 74.7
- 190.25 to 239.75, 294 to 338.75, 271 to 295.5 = -2.5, 76.4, 66.1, 69.5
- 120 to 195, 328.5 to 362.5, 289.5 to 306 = 3.1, 85.2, 74.2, 77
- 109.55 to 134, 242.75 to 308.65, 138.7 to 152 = 0.7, 94.2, 72.3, 90.8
